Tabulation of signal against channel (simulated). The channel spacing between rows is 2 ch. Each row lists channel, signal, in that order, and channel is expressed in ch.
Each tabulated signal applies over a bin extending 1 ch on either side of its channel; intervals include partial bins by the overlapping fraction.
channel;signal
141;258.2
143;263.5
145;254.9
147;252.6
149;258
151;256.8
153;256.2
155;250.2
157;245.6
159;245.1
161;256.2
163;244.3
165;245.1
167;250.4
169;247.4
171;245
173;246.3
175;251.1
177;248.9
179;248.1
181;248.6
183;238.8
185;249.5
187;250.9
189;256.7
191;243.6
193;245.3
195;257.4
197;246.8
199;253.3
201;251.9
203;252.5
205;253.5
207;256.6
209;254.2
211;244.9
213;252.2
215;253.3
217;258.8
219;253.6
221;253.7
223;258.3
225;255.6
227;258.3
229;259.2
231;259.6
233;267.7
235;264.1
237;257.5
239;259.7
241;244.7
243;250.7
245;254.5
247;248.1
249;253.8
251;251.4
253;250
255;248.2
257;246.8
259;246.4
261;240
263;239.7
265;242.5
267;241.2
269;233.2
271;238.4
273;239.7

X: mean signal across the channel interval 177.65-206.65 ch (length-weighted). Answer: 250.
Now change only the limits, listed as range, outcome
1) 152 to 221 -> 250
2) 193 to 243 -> 255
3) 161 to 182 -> 248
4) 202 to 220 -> 253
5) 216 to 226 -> 256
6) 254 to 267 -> 244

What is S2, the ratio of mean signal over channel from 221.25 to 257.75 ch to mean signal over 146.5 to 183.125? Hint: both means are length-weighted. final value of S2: 1.0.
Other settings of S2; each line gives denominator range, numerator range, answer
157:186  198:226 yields 1.03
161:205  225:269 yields 1.01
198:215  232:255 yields 1.01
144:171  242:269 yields 0.98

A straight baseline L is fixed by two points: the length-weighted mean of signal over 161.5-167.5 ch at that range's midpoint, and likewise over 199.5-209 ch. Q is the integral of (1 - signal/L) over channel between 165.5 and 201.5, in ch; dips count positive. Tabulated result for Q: 0.2 ch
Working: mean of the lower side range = 247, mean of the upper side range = 254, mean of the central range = 249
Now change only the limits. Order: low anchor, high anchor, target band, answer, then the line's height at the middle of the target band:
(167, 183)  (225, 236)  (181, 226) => 0.5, 255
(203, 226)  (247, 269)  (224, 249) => -0.7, 250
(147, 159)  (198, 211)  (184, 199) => 0.2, 253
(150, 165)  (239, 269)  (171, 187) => 0.1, 250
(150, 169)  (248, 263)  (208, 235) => -0.9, 248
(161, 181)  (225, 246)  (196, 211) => 0.0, 253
